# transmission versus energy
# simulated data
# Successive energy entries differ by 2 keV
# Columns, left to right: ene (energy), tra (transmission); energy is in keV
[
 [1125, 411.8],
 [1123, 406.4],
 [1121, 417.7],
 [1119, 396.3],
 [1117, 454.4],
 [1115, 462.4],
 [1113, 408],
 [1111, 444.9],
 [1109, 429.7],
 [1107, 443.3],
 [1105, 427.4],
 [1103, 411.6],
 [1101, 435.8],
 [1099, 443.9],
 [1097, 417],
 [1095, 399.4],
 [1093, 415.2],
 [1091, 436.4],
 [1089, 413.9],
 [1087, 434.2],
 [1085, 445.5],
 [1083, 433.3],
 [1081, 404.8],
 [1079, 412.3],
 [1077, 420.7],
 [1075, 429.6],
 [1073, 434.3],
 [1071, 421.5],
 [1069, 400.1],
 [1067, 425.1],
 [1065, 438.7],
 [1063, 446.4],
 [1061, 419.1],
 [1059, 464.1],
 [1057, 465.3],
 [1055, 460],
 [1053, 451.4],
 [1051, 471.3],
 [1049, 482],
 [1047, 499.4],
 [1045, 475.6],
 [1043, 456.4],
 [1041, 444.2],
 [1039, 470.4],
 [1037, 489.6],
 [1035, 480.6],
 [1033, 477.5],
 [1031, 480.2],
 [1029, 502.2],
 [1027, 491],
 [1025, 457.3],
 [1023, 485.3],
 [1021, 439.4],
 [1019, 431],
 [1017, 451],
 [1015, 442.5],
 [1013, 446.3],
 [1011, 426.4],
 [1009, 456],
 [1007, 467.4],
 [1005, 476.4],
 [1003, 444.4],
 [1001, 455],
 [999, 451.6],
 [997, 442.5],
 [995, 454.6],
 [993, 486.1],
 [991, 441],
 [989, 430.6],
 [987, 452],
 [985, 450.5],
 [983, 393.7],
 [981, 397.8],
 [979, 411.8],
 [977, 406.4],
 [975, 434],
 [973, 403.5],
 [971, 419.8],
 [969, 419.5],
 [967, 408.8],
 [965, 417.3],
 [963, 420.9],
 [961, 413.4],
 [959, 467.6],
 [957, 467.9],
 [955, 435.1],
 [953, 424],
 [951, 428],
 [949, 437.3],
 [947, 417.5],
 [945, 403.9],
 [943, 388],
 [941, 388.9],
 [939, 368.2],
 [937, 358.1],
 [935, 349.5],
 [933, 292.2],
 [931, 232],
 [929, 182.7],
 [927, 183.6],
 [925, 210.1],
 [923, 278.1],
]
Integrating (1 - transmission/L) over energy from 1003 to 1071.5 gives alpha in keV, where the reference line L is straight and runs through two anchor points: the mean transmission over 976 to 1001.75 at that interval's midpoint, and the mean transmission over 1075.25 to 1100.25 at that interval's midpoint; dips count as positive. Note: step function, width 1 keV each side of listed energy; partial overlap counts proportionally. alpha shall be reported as -4.57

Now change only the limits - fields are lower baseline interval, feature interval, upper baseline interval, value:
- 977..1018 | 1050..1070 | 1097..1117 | -0.3 keV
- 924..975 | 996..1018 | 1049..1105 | -2.8 keV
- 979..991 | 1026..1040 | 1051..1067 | -1.4 keV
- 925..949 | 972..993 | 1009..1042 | -1.6 keV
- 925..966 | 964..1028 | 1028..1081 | -5.0 keV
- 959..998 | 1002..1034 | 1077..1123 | -2.5 keV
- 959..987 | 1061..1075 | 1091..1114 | -0.1 keV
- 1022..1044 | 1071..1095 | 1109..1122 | 1.3 keV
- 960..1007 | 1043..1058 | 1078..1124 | -1.5 keV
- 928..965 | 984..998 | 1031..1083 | -1.4 keV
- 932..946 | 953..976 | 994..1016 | -1.8 keV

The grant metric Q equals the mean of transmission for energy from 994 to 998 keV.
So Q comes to 449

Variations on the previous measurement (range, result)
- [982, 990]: 432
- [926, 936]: 248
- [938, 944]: 382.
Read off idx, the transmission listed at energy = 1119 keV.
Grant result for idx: 396.3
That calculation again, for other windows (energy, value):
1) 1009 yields 456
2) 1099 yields 443.9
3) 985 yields 450.5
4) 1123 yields 406.4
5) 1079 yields 412.3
